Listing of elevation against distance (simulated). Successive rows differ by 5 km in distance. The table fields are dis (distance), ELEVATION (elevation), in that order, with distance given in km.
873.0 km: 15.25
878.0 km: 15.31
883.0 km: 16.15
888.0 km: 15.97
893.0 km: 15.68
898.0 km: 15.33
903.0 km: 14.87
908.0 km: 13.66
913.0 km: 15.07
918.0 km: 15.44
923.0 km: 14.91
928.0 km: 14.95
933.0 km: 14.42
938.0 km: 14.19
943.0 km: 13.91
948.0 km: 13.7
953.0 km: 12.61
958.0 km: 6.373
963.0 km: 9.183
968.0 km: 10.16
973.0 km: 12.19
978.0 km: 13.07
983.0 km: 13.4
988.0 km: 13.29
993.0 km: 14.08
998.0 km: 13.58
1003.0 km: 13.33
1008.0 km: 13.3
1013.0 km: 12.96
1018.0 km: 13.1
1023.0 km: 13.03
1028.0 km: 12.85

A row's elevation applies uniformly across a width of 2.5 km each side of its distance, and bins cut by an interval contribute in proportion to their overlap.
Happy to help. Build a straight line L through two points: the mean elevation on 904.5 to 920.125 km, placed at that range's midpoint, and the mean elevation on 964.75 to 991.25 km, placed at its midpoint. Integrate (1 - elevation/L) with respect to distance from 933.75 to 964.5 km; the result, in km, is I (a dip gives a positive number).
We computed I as 3.6 km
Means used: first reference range 14.7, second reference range 12.4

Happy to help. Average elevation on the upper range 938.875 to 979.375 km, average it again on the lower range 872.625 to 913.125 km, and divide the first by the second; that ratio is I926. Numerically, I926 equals 0.75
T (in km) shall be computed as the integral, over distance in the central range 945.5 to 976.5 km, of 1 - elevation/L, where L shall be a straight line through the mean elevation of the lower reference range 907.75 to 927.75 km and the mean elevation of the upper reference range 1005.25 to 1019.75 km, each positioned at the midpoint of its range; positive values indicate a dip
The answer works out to 7.3 km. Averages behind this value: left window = 14.9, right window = 13.1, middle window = 10.8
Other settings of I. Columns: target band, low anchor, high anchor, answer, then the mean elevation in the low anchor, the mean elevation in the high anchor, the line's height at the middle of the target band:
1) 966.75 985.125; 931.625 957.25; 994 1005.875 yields 1.48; 13.2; 13.5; 13.4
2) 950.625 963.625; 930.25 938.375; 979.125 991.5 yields 4.24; 14.4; 13.4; 13.9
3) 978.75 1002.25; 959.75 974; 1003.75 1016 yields -3.51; 10.1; 13.2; 11.8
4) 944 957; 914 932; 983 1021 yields 1.81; 15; 13.4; 14.5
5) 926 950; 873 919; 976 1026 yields 0.43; 15.3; 13.3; 14.5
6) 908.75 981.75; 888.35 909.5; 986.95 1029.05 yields 7.34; 15.1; 13.3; 14.3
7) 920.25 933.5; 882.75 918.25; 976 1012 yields -0.11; 15.2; 13.4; 14.7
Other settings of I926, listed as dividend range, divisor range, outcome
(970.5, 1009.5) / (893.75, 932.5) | 0.89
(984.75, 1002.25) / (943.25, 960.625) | 1.21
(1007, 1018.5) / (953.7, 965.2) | 1.54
